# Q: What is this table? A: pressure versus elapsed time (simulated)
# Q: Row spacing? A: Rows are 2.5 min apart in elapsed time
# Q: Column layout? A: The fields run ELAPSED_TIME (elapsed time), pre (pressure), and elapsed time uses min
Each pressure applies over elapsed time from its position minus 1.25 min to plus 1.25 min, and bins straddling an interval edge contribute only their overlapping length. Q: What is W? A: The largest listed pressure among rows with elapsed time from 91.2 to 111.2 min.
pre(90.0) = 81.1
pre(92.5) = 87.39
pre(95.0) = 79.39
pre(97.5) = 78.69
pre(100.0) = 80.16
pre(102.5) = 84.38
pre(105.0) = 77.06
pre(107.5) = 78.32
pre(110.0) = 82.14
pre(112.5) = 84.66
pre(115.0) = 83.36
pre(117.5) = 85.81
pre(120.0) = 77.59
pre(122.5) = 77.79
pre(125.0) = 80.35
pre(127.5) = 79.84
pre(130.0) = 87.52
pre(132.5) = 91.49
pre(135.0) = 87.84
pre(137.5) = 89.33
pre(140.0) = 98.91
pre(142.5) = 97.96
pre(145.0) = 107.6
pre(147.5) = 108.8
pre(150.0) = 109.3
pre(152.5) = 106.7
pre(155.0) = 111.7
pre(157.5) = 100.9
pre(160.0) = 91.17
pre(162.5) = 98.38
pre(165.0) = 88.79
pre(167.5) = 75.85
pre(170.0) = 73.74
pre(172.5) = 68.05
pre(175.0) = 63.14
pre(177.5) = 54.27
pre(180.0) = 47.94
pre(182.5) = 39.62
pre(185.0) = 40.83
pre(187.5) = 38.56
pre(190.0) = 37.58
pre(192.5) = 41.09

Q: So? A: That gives 87.39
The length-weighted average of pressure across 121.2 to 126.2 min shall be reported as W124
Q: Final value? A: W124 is 79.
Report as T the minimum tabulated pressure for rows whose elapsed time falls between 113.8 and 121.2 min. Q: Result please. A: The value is 77.59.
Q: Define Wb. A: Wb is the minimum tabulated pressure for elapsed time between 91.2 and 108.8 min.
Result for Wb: 77.06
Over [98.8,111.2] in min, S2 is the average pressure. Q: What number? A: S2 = 80.4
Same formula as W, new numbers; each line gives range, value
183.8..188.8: 40.83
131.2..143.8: 98.91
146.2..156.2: 111.7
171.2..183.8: 68.05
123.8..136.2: 91.49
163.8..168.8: 88.79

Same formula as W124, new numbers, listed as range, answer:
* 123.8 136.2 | 85.4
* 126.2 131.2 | 83.6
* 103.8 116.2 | 81.1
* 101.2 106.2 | 80.8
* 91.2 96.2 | 83.4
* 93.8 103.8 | 80.6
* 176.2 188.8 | 44.3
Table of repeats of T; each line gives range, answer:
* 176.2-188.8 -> 38.56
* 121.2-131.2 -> 77.79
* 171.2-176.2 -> 63.14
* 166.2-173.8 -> 68.05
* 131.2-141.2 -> 87.84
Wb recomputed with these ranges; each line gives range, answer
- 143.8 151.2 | 107.6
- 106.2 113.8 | 78.32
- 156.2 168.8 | 75.85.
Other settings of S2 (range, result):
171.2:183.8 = 54.6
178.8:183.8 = 43.7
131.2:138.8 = 89.6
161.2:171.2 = 84.3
